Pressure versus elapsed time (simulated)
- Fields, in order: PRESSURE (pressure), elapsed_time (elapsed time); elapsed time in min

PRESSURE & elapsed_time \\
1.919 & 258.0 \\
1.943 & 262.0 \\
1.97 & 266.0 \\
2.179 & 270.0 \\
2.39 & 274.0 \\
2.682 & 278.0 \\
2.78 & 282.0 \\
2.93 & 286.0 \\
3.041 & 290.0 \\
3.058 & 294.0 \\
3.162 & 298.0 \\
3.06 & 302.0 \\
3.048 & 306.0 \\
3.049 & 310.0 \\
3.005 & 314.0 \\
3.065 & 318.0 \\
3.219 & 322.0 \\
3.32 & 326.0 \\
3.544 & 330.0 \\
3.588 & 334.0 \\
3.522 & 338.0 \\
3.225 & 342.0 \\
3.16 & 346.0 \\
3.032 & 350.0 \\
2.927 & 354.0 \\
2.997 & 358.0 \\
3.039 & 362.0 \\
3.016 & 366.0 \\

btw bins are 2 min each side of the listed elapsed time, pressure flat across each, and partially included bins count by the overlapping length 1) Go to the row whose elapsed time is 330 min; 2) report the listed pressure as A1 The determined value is 3.544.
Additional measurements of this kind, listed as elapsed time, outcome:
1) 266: 1.97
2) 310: 3.049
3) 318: 3.065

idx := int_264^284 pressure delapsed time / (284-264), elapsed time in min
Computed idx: 2.4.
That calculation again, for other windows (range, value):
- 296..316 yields 3.06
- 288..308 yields 3.07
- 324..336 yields 3.48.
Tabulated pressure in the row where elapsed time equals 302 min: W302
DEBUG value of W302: 3.06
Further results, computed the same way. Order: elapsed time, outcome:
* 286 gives 2.93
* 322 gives 3.219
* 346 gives 3.16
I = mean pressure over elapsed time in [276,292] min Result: 2.86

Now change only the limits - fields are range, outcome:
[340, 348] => 3.19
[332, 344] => 3.45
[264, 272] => 2.07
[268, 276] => 2.28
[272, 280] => 2.54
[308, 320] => 3.04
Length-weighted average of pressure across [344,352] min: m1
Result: 3.1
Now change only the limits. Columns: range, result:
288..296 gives 3.05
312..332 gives 3.23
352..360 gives 2.96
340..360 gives 3.07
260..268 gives 1.96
